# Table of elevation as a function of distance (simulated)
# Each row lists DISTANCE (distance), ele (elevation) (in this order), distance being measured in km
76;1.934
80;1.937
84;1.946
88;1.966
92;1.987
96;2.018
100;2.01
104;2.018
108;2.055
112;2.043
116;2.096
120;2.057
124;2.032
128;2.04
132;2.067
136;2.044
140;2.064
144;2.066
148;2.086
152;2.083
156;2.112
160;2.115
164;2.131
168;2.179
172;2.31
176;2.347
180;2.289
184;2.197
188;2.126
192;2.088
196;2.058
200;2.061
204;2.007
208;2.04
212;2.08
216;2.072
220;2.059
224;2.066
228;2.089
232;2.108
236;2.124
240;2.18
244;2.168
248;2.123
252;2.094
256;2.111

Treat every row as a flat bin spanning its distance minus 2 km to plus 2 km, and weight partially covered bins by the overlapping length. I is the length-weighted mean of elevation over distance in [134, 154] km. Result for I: 2.07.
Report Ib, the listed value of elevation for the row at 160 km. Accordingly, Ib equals 2.115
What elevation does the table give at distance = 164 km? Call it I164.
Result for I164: 2.131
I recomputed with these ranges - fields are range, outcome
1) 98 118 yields 2.04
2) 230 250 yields 2.14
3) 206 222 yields 2.06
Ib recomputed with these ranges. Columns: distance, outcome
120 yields 2.057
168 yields 2.179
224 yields 2.066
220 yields 2.059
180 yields 2.289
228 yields 2.089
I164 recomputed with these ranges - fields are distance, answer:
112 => 2.043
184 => 2.197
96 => 2.018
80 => 1.937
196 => 2.058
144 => 2.066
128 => 2.04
